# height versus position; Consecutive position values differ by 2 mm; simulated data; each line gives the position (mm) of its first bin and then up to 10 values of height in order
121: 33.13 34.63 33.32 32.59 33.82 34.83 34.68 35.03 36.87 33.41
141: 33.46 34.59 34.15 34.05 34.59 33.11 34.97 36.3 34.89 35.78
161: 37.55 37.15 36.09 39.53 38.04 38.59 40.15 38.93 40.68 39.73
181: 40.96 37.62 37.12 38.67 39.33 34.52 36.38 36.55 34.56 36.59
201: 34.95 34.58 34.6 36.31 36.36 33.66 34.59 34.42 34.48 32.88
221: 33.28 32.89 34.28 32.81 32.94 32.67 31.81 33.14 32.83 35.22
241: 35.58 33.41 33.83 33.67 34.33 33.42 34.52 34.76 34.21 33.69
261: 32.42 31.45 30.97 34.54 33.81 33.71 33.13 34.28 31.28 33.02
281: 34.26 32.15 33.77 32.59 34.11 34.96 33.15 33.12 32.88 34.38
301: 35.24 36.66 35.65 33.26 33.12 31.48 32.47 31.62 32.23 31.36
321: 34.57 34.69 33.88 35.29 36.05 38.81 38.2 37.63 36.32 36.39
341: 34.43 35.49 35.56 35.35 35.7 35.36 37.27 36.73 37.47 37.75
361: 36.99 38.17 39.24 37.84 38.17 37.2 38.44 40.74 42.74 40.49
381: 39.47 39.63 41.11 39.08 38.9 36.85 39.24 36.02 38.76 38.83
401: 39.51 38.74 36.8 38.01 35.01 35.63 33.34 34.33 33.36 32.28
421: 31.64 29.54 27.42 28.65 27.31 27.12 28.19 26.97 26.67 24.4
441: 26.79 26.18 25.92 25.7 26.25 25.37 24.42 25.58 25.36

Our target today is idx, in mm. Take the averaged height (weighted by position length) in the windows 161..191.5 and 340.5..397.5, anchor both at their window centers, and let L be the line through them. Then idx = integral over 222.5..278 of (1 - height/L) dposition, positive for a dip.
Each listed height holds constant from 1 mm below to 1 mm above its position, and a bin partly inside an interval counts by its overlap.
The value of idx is 7.1 mm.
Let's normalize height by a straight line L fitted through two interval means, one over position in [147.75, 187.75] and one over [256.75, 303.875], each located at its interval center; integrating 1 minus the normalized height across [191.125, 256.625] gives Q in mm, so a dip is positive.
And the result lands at 2.3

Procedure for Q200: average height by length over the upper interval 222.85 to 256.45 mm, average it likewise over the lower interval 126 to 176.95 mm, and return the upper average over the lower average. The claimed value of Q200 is 0.94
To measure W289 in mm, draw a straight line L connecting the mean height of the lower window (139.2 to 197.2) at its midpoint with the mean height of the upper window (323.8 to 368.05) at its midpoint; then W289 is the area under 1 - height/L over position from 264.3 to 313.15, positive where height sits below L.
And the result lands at 4.2 mm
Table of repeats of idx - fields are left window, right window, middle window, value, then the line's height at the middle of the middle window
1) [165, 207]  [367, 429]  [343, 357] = 0.3 mm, 36.8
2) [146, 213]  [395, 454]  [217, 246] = 1.7 mm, 35.5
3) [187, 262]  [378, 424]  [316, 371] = -0.3 mm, 36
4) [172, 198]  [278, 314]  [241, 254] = 0.6 mm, 35.6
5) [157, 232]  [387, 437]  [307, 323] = 1.0 mm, 34.9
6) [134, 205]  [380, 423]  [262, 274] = 1.2 mm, 36.6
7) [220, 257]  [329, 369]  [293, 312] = 0.9 mm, 35.5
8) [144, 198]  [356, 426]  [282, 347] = 4.6 mm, 37.1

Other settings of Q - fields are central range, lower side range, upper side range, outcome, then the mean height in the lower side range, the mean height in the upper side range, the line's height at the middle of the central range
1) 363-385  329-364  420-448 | -3.7 mm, 36.7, 27.3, 33.7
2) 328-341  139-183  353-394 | 0.5 mm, 36.8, 38.8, 38.4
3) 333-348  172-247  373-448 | -0.7 mm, 35.5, 33.9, 34.4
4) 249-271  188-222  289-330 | 0.7 mm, 35.2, 33.8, 34.5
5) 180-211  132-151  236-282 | -2.2 mm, 34.5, 33.6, 34.1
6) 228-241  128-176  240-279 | 0.3 mm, 35.9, 33.5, 34.1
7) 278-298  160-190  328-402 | 2.5 mm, 38.7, 37.9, 38.2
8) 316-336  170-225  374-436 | 0.3 mm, 36.4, 35.3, 35.7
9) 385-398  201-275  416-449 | -4.1 mm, 33.8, 28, 29.2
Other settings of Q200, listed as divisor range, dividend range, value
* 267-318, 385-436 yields 1.02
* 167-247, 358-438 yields 1.00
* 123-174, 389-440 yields 0.93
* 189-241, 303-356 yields 1.02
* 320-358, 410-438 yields 0.84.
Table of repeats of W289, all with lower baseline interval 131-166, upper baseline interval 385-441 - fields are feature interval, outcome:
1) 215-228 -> 0.4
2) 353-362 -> -0.9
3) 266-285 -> 0.5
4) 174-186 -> -1.5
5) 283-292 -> 0.1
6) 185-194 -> -0.6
